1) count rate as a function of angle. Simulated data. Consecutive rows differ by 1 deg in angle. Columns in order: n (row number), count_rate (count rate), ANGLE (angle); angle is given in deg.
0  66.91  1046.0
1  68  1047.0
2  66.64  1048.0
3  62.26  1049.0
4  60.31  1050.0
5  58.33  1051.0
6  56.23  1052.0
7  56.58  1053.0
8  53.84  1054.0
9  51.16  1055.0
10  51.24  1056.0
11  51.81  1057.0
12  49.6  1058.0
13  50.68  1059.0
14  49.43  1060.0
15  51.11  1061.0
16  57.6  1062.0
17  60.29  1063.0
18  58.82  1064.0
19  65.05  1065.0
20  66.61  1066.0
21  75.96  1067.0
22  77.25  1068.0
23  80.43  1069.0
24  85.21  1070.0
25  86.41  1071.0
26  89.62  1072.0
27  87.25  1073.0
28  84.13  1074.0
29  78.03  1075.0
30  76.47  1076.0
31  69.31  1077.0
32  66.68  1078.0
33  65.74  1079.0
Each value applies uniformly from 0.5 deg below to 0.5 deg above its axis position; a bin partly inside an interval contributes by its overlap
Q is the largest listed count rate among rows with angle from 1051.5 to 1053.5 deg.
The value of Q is 56.58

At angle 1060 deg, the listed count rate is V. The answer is 49.43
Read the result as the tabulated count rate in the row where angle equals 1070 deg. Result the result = 85.21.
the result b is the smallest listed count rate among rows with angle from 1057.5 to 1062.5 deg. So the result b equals 49.43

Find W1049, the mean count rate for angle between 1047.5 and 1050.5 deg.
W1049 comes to 63.1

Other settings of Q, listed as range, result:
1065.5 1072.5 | 89.62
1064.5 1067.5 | 75.96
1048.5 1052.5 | 62.26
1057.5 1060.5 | 50.68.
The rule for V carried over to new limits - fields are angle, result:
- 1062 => 57.6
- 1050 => 60.31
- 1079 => 65.74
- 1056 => 51.24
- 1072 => 89.62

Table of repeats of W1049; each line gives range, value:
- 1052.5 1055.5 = 53.9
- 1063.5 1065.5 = 61.9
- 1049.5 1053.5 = 57.9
